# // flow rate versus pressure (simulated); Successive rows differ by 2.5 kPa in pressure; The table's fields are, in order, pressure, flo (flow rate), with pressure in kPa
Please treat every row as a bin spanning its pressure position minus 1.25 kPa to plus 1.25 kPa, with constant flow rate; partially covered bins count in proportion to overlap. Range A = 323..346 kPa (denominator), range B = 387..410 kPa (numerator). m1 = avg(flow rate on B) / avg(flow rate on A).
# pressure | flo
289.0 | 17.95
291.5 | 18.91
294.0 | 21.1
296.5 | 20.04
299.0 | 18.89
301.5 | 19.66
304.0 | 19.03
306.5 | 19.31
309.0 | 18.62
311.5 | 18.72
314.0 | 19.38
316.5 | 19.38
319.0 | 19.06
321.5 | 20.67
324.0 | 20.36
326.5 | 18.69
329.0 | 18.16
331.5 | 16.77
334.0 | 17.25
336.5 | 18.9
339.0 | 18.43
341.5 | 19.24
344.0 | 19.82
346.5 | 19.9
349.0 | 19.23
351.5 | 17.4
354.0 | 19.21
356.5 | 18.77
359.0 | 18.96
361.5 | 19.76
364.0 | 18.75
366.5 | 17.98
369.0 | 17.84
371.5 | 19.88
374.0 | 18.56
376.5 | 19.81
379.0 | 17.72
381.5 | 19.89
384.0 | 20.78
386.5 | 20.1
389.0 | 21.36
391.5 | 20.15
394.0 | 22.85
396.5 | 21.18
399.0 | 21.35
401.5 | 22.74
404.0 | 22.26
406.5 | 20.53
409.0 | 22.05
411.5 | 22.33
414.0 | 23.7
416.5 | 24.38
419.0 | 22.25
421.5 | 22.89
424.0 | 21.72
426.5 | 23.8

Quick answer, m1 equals 1.16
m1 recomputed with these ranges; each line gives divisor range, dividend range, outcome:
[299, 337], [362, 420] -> 1.10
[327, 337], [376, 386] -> 1.10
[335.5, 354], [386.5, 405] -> 1.14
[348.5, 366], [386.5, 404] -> 1.15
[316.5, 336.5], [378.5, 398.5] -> 1.10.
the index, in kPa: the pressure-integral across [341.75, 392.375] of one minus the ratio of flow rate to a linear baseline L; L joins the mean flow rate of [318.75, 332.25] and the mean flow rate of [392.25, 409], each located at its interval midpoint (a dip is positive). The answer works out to 3.1 kPa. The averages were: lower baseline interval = 19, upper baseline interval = 21.8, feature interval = 19.3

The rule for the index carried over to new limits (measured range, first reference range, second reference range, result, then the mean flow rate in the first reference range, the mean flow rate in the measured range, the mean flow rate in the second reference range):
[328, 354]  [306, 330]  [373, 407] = 1.5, 19.2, 18.5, 20.7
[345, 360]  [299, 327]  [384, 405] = 1.1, 19.3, 18.9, 21.4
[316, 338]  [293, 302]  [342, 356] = 0.8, 19.9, 18.8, 19.1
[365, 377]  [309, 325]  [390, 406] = 1.3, 19.5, 18.8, 21.7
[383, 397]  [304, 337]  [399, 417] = 0.4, 18.9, 21.1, 22.4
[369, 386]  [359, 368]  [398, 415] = 0.5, 18.8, 19.4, 22.1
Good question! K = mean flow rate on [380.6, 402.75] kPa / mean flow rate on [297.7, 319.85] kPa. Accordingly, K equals 1.1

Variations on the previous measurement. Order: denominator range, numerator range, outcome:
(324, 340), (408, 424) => 1.26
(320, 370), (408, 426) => 1.21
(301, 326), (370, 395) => 1.03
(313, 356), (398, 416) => 1.18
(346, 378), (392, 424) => 1.18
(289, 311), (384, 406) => 1.11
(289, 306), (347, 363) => 0.97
